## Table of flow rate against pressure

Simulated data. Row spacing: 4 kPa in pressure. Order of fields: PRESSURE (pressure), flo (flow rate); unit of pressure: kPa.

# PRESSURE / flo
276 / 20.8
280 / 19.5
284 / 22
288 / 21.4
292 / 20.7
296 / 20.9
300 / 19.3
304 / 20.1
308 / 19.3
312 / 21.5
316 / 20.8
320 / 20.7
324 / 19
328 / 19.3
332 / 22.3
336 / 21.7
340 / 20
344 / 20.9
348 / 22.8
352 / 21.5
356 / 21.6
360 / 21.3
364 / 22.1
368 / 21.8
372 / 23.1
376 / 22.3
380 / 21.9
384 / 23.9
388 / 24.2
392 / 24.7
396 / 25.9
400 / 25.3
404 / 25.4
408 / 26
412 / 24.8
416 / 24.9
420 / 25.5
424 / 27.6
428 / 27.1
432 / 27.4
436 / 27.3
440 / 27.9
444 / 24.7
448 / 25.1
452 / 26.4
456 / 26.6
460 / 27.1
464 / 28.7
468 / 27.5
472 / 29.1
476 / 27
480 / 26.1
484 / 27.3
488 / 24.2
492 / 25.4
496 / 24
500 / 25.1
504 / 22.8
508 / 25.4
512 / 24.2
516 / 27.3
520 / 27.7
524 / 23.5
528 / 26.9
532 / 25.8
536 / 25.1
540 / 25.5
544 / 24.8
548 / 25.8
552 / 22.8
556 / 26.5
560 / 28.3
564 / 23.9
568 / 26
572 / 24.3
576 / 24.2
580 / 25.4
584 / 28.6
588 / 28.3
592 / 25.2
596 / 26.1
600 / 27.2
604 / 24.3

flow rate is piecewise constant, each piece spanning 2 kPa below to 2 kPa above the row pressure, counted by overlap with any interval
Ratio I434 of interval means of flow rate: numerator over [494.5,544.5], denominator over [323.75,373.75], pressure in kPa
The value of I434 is 1.2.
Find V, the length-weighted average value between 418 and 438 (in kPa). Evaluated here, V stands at 27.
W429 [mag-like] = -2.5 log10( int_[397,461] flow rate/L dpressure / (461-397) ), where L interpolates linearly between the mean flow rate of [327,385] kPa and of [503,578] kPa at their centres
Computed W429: -0.13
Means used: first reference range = 21.8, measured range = 26.2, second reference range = 25.3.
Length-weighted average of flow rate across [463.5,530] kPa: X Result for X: 26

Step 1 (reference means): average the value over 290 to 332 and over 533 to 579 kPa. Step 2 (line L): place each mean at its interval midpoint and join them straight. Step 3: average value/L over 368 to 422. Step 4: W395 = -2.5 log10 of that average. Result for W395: -0.11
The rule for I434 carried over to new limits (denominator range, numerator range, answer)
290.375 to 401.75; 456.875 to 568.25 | 1.19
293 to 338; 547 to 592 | 1.26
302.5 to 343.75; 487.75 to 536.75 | 1.23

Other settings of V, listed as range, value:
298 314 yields 20.1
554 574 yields 25.8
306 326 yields 20.3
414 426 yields 26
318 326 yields 19.9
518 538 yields 25.8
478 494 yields 25.8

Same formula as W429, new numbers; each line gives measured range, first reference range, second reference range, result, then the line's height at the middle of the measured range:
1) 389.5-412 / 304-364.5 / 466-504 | -0.10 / 23.2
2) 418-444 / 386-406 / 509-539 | -0.07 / 25.3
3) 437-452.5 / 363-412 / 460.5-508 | -0.04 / 25.2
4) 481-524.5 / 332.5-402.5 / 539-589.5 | -0.02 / 24.8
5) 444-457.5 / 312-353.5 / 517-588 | -0.10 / 23.5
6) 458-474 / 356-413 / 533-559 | -0.15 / 24.5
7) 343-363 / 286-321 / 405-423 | 0.05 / 22.7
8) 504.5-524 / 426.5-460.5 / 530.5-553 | -0.01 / 25.5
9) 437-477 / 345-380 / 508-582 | -0.14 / 23.8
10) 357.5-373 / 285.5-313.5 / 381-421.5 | 0.07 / 23.4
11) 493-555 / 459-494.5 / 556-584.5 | 0.05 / 26.3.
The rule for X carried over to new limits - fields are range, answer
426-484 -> 27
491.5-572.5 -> 25.3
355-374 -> 22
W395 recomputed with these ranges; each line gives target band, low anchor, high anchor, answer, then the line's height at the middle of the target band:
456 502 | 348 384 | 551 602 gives -0.10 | 24.2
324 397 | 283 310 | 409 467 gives 0.05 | 23.2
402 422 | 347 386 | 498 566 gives -0.10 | 23.1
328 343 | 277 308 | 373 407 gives 0.06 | 22.1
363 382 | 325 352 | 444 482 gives 0.02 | 22.7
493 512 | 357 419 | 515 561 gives 0.04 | 25.3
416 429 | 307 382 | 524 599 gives -0.16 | 22.9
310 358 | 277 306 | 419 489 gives 0.06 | 22.2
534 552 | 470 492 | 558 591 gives 0.05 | 26.3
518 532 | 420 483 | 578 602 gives 0.04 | 26.9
